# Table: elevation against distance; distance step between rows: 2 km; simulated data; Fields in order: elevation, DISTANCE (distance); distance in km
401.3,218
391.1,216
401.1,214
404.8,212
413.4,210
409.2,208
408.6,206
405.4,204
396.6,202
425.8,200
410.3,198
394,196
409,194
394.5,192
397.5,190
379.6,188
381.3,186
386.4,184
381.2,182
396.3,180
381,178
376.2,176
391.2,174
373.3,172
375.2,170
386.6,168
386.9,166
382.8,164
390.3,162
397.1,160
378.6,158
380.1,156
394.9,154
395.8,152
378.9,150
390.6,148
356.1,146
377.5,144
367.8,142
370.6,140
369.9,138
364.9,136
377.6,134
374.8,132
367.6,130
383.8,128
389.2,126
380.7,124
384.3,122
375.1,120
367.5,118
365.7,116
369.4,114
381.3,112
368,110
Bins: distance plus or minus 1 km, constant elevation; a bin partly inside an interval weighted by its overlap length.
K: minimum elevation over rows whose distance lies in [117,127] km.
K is 367.5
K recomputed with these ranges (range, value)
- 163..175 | 373.3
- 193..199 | 394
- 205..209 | 408.6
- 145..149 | 356.1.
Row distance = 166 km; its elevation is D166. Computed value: 386.9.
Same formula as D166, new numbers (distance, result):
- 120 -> 375.1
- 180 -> 396.3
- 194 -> 409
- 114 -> 369.4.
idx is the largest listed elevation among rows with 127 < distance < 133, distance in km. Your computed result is 383.8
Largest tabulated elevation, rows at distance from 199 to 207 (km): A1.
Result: 425.8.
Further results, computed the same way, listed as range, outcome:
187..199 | 410.3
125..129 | 389.2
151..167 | 397.1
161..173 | 390.3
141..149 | 390.6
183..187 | 386.4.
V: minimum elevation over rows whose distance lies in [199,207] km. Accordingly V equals 396.6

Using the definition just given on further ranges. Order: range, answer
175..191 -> 376.2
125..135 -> 367.6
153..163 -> 378.6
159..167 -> 382.8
